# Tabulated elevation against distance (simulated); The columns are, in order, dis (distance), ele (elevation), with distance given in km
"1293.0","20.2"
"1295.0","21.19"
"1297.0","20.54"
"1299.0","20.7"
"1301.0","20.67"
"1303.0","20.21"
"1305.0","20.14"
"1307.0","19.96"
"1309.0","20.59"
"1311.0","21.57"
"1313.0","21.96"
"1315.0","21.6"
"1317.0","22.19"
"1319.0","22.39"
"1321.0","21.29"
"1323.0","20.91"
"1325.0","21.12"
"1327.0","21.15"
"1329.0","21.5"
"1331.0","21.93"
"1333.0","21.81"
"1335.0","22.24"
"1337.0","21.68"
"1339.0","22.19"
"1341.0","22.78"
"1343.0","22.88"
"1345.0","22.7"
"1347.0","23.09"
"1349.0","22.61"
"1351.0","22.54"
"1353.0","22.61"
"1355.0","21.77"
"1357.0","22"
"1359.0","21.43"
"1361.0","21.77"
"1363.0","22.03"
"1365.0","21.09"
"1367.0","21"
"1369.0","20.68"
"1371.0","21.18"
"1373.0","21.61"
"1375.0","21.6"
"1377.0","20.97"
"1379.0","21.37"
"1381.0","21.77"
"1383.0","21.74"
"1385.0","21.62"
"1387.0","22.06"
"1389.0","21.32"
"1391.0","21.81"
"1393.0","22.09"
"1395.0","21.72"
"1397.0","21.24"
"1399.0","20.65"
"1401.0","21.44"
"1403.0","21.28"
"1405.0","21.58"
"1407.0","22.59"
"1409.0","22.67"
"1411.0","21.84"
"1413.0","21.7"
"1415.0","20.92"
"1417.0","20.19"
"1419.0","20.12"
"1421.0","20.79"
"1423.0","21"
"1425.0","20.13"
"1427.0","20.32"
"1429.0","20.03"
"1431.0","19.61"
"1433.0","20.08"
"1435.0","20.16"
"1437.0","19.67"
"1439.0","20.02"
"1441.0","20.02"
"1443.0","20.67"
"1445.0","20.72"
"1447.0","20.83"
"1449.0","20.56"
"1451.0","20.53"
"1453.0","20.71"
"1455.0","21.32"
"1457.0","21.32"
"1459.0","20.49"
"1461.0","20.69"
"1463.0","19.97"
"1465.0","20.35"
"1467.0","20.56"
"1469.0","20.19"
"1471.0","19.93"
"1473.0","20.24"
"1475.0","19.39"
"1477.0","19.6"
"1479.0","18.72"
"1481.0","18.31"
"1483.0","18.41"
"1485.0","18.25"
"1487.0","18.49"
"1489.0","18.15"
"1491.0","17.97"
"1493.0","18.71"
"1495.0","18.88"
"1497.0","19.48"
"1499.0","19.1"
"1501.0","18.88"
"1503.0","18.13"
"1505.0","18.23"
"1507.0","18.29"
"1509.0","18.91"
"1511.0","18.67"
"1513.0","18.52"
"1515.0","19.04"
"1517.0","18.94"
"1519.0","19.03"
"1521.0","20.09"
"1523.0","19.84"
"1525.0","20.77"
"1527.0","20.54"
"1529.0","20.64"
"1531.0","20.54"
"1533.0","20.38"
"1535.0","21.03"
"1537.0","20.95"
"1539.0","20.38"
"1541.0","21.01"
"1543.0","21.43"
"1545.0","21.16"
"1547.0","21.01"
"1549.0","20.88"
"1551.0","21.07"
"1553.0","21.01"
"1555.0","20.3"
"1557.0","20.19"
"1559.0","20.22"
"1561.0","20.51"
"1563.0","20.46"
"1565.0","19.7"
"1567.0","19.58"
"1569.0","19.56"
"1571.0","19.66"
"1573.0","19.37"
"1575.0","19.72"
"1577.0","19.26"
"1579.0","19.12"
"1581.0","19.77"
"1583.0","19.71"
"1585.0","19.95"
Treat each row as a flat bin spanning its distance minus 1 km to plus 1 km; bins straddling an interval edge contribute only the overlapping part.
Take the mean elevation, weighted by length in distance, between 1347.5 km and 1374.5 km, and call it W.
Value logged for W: 21.7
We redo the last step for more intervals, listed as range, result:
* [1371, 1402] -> 21.5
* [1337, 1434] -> 21.5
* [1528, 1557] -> 20.8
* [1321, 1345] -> 21.8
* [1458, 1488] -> 19.6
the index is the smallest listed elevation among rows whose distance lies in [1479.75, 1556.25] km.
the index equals 17.97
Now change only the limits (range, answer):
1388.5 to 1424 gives 20.12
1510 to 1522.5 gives 18.52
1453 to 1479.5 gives 18.72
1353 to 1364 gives 21.43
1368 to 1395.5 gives 20.68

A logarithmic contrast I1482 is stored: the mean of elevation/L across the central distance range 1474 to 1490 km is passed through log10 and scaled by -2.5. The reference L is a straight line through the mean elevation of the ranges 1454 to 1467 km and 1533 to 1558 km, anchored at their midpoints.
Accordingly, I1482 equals 0.11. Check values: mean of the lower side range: 20.7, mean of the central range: 18.7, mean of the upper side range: 20.8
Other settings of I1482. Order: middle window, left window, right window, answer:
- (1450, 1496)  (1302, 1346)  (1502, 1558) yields 0.05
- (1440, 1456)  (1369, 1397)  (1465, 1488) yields -0.04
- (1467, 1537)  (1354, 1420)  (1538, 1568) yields 0.09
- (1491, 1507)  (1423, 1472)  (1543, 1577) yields 0.09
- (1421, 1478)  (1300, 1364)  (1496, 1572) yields 0.02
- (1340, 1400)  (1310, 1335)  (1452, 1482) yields -0.03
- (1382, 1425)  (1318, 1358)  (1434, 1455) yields -0.02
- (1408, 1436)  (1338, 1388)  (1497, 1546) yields 0.02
